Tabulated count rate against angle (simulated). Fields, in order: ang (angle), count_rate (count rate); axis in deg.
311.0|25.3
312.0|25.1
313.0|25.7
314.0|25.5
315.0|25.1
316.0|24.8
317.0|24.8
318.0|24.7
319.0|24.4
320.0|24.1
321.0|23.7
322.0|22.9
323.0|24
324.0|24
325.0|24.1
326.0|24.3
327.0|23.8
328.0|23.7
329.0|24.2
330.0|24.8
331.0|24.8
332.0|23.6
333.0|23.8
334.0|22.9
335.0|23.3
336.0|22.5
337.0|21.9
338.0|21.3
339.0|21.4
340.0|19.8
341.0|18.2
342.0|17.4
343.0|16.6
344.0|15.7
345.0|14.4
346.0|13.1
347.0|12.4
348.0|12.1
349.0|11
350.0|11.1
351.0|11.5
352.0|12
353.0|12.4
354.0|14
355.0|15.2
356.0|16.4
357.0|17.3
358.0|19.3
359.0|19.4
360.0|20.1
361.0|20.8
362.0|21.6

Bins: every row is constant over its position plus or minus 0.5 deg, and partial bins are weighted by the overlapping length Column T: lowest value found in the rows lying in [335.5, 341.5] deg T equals 18.2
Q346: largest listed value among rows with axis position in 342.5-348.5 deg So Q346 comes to 16.6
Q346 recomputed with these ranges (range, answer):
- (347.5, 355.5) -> 15.2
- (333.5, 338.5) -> 23.3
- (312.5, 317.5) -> 25.7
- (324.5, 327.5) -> 24.3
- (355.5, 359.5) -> 19.4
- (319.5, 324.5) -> 24.1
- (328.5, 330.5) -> 24.8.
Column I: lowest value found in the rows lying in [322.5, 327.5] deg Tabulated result 23.8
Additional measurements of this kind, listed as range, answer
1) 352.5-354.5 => 12.4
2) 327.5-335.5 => 22.9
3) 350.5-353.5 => 11.5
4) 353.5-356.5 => 14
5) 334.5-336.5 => 22.5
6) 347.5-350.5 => 11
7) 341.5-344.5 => 15.7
